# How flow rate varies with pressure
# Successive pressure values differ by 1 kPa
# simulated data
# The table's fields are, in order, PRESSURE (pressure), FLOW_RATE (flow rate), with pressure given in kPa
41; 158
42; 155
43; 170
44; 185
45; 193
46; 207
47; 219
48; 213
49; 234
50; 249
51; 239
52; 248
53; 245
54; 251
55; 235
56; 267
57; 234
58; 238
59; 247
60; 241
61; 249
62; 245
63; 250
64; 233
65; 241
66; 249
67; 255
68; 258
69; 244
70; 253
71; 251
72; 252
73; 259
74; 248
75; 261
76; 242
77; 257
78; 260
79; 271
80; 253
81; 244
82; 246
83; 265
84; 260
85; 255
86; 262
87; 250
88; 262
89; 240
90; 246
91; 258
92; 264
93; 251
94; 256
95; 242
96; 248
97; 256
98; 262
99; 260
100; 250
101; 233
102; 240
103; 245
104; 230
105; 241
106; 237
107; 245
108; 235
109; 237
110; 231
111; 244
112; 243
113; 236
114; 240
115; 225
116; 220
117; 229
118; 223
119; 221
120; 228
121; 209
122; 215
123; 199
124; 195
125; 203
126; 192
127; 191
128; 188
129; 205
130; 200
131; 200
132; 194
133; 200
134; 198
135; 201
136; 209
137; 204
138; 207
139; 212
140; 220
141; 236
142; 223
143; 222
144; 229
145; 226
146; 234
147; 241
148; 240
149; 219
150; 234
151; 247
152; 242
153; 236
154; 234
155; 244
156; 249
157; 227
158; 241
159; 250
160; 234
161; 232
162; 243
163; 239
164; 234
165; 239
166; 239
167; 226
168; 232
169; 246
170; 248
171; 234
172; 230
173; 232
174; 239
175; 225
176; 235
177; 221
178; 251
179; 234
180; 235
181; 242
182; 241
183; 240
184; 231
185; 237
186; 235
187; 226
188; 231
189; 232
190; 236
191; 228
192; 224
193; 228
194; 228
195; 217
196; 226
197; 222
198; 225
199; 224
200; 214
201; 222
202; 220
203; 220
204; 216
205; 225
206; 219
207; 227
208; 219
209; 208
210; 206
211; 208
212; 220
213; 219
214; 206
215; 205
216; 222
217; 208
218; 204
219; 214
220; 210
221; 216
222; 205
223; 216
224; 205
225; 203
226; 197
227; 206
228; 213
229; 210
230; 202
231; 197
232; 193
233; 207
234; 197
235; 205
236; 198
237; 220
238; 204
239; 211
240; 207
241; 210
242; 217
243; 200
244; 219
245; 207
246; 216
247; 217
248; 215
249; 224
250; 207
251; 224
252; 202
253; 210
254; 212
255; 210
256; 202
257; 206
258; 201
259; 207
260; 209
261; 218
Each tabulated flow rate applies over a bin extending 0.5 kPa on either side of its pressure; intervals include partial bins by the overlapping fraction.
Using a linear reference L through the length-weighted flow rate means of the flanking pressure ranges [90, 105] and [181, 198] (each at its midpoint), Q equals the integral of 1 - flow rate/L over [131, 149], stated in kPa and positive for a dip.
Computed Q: 1.8 kPa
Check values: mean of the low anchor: 249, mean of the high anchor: 230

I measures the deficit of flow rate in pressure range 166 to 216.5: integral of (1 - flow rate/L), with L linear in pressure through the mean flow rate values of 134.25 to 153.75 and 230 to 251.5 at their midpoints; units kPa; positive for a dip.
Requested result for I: -2.21 kPa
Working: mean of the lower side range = 225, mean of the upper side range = 209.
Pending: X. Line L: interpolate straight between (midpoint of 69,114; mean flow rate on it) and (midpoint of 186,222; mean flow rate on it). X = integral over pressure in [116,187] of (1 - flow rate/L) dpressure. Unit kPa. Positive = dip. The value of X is 2.25 kPa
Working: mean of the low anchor 249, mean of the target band 226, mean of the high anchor 219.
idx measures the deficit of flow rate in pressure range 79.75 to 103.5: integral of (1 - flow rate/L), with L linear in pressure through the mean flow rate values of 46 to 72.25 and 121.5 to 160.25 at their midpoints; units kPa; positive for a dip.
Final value -1.9 kPa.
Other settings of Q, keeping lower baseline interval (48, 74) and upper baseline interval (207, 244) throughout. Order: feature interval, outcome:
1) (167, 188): -1.5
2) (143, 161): -0.9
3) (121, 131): 1.4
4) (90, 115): -0.9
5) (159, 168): -0.6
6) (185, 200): -0.8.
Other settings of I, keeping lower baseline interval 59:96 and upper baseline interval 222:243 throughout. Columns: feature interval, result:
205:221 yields -0.1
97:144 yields 3.5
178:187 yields -0.7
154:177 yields -1.1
